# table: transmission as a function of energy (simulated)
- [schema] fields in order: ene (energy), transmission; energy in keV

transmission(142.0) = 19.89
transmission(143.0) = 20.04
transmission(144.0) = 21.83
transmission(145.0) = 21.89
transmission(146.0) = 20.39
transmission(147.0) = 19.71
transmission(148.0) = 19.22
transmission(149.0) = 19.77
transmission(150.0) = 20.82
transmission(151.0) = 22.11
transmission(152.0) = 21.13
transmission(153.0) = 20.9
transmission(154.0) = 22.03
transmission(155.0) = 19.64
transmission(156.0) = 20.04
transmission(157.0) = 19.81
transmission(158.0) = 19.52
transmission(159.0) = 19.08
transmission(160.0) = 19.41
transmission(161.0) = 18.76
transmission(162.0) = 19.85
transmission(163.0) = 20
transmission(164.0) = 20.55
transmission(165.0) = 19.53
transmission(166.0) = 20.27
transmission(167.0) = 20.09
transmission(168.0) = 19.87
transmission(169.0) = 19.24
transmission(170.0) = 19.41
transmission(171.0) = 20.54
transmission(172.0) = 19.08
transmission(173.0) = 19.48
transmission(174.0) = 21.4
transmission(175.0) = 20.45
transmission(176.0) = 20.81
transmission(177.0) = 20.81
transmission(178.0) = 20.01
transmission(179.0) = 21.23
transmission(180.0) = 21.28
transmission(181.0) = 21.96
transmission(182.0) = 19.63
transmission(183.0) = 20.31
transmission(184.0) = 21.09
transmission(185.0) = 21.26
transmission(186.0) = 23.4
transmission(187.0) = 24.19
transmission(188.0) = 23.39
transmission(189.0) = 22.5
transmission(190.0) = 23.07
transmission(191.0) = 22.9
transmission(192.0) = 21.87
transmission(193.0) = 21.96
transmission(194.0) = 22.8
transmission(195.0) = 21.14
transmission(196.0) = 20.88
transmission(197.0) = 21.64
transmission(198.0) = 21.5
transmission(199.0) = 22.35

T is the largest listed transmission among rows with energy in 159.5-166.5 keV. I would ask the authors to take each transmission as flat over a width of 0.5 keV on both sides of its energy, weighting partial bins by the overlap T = 20.55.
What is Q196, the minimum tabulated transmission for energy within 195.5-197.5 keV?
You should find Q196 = 20.88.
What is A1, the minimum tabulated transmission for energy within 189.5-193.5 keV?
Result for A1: 21.87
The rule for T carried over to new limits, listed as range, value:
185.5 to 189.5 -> 24.19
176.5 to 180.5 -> 21.28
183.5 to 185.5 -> 21.26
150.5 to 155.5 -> 22.11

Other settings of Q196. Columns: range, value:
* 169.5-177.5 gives 19.08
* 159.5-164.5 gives 18.76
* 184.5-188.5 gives 21.26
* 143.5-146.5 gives 20.39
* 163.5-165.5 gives 19.53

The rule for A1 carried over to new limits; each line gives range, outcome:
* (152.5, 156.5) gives 19.64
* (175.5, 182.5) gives 19.63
